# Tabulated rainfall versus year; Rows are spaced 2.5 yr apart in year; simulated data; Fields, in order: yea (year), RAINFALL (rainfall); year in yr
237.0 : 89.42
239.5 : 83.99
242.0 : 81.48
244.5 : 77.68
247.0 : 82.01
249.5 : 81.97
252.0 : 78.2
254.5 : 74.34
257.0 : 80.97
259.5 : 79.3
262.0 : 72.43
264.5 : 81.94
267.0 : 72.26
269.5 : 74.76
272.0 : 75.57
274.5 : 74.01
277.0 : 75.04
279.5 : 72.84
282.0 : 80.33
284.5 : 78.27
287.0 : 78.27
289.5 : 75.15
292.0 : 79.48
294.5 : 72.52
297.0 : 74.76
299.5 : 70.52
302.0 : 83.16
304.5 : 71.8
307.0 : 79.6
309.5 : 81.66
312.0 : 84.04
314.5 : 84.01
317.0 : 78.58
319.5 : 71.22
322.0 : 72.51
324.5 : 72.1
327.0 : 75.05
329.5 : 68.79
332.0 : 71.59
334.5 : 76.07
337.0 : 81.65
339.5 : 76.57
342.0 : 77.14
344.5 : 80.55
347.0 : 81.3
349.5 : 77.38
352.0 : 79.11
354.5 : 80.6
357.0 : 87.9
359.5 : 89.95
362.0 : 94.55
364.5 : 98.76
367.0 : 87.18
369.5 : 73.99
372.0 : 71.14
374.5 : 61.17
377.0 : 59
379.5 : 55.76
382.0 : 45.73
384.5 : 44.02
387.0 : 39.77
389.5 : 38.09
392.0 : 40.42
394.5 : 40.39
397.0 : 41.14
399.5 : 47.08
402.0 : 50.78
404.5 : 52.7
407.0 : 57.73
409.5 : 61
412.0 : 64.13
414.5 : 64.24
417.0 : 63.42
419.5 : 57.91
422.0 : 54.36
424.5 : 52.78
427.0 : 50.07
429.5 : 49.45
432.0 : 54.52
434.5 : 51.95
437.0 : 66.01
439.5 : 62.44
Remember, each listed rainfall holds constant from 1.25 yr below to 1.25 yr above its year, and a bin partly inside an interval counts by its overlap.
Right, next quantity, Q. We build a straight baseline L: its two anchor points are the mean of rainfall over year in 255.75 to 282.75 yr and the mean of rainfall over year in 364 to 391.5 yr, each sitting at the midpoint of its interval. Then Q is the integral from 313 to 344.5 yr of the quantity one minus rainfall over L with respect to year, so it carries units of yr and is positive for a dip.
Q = -4.0 yr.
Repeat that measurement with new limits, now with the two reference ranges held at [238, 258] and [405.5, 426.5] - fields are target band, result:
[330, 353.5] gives -3.20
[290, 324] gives -2.02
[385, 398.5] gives 4.73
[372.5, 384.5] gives 1.62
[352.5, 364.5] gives -4.08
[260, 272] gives 0.35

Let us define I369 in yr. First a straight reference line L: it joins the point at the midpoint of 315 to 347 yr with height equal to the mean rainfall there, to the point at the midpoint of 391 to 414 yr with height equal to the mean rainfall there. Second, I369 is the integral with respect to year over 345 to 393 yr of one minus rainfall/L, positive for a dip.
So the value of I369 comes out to -4.3 yr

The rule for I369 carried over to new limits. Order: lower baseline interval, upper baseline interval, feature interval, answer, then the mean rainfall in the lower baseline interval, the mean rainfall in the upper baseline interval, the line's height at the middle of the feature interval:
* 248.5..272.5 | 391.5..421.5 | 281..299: -1.04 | 77.2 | 53.8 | 72.4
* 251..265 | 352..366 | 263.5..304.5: 2.34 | 77.6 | 89.3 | 80.6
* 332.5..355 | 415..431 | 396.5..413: 1.75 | 78.6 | 55.1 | 60.5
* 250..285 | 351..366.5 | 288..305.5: 1.08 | 76.5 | 88.6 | 80.4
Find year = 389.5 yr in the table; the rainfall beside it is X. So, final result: 38.09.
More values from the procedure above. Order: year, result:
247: 82.01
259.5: 79.3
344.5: 80.55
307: 79.6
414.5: 64.24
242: 81.48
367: 87.18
